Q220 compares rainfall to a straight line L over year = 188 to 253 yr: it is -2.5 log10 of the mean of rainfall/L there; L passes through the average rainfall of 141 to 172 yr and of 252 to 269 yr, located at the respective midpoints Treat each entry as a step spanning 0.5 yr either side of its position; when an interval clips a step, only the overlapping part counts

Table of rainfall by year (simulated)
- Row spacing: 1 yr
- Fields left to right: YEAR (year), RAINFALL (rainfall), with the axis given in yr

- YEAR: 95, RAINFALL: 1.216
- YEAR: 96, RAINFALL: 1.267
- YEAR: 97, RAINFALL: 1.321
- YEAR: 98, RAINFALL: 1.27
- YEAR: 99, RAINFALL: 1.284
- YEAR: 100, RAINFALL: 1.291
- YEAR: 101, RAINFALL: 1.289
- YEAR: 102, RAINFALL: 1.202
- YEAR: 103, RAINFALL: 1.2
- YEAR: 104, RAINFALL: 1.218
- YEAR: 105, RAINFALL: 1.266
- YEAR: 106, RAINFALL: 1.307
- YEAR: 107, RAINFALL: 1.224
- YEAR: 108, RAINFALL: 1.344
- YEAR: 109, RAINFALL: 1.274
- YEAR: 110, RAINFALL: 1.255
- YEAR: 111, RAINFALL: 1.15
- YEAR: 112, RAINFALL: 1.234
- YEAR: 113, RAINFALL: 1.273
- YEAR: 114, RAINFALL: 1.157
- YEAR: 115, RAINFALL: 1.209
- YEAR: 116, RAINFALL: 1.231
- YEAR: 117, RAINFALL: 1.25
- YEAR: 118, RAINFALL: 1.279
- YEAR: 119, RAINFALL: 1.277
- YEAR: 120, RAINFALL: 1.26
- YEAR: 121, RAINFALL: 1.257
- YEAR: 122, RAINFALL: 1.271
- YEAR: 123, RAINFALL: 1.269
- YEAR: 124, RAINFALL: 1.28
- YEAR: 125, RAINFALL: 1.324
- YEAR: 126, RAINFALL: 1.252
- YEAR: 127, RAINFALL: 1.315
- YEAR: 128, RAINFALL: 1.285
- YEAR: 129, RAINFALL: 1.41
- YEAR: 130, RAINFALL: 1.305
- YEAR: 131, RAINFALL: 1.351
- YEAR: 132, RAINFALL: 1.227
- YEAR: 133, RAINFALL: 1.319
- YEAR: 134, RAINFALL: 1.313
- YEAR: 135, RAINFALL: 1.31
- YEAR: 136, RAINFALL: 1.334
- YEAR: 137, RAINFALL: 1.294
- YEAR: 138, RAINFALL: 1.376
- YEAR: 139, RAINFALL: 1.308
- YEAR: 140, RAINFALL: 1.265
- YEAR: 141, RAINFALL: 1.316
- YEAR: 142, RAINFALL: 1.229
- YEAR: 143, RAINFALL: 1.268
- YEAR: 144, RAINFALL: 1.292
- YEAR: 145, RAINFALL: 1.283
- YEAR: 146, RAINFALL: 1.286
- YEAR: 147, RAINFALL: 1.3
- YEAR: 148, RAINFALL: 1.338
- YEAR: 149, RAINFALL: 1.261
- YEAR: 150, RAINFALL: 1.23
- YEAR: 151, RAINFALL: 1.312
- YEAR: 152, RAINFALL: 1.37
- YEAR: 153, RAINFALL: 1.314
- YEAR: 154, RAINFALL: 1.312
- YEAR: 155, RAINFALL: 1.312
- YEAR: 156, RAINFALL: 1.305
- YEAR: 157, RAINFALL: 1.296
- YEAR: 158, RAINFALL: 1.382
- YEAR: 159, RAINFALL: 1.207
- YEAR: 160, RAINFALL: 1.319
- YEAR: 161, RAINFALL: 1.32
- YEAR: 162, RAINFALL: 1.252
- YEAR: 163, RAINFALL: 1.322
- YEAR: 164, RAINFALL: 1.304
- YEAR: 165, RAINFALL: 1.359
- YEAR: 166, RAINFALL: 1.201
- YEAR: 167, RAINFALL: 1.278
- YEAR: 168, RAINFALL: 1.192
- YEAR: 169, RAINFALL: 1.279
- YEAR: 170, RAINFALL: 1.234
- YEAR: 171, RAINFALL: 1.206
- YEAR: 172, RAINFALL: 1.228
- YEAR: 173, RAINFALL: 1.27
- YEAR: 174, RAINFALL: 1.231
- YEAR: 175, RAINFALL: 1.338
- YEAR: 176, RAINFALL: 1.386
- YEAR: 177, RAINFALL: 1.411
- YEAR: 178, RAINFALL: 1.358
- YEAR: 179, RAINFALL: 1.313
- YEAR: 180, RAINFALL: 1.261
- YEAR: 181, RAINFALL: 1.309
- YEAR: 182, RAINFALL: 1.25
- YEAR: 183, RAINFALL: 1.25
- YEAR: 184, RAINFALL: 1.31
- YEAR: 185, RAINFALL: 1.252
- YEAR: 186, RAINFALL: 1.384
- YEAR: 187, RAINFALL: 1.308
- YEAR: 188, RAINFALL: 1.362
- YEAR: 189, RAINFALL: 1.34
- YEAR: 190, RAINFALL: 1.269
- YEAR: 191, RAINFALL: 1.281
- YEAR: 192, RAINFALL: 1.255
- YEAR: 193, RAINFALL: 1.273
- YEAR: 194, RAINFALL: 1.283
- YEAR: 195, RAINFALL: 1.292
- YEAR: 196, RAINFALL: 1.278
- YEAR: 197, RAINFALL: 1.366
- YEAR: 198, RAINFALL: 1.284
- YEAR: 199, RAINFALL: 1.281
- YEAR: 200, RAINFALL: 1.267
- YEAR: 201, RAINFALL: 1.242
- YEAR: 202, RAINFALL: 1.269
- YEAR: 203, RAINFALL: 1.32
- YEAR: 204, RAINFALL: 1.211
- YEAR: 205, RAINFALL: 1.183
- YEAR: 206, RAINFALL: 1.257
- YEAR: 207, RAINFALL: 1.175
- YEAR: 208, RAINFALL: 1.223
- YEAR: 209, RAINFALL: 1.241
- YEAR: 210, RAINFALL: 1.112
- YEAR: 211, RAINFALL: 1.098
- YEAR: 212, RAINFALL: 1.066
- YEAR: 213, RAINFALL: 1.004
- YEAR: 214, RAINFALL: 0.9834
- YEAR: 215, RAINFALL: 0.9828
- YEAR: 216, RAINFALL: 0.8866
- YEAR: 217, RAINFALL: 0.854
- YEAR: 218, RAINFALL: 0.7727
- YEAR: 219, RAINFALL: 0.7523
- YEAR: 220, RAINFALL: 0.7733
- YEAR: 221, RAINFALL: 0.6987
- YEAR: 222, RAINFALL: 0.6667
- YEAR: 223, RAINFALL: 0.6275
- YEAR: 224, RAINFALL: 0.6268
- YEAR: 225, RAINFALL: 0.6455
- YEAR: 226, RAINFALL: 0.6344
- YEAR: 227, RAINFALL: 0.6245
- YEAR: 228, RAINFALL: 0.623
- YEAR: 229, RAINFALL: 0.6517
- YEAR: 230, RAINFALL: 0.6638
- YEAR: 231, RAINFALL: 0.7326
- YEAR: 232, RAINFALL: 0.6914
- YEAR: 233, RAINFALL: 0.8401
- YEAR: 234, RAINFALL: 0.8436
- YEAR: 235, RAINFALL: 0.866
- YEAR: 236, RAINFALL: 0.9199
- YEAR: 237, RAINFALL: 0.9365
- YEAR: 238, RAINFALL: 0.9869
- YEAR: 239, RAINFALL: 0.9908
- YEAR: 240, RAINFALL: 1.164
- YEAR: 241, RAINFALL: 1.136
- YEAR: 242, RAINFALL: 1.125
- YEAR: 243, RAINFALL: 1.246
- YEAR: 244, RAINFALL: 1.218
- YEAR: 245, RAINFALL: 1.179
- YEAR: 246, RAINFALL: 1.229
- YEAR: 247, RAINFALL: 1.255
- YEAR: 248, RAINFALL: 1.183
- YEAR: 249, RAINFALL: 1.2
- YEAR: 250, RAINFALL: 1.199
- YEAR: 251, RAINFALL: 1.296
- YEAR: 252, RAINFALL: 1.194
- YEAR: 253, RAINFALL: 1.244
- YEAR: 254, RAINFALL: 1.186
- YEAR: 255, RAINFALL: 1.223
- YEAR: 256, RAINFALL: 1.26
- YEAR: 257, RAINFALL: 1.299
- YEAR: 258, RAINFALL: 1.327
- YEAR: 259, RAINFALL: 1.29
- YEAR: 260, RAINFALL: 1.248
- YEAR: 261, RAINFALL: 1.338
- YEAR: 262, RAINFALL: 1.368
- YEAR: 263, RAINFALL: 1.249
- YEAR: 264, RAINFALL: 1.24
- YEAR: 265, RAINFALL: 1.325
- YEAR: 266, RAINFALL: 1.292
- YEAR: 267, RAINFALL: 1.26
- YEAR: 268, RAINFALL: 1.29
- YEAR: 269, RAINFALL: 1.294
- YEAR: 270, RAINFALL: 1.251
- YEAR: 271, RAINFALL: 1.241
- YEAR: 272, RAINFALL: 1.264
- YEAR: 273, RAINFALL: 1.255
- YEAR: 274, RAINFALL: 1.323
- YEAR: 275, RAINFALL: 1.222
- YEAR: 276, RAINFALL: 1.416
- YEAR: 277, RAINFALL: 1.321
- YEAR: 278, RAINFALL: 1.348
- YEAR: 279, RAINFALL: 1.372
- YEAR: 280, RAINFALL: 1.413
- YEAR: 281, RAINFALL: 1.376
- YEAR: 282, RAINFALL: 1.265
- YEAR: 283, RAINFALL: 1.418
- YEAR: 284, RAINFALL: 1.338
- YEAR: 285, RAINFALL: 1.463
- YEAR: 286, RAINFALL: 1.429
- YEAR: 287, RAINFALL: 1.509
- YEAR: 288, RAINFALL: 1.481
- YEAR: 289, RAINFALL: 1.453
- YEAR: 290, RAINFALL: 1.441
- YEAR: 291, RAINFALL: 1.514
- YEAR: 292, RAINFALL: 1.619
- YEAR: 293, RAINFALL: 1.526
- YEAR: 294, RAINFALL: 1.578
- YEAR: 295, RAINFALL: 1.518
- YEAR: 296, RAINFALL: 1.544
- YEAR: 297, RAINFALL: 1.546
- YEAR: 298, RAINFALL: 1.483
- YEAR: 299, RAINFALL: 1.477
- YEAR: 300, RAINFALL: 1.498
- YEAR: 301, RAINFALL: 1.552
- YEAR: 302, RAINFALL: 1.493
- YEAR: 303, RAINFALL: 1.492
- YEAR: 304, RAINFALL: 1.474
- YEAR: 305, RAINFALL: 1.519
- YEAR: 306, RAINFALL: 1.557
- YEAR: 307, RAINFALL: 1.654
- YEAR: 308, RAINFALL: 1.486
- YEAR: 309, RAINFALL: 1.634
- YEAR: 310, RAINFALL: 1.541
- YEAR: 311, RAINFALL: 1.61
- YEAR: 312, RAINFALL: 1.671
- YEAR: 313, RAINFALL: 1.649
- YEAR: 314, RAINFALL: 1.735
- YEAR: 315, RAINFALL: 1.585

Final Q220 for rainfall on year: 0.22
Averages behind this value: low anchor 1.28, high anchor 1.28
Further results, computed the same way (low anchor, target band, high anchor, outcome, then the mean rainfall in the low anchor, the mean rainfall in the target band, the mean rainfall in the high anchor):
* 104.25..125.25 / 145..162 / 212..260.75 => -0.12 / 1.26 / 1.3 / 0.981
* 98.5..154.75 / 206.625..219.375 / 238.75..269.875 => 0.23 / 1.28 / 1.01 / 1.24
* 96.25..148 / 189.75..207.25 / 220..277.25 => -0.10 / 1.28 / 1.27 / 1.08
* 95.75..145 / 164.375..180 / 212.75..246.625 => -0.19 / 1.28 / 1.28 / 0.87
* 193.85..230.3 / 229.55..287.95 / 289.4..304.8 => 0.07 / 0.997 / 1.21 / 1.52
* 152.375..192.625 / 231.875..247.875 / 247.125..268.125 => 0.20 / 1.29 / 1.05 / 1.26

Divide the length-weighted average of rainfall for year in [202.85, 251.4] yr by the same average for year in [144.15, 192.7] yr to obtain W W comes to 0.75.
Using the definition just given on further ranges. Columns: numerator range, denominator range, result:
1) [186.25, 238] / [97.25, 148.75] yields 0.80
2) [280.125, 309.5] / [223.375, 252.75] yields 1.55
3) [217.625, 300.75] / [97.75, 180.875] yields 0.92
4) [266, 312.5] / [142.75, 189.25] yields 1.11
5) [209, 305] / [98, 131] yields 0.93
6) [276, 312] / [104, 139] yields 1.16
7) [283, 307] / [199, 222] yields 1.42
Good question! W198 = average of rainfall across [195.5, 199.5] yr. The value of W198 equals 1.3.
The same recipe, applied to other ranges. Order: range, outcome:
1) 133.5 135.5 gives 1.31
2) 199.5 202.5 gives 1.26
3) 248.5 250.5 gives 1.2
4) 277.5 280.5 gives 1.38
